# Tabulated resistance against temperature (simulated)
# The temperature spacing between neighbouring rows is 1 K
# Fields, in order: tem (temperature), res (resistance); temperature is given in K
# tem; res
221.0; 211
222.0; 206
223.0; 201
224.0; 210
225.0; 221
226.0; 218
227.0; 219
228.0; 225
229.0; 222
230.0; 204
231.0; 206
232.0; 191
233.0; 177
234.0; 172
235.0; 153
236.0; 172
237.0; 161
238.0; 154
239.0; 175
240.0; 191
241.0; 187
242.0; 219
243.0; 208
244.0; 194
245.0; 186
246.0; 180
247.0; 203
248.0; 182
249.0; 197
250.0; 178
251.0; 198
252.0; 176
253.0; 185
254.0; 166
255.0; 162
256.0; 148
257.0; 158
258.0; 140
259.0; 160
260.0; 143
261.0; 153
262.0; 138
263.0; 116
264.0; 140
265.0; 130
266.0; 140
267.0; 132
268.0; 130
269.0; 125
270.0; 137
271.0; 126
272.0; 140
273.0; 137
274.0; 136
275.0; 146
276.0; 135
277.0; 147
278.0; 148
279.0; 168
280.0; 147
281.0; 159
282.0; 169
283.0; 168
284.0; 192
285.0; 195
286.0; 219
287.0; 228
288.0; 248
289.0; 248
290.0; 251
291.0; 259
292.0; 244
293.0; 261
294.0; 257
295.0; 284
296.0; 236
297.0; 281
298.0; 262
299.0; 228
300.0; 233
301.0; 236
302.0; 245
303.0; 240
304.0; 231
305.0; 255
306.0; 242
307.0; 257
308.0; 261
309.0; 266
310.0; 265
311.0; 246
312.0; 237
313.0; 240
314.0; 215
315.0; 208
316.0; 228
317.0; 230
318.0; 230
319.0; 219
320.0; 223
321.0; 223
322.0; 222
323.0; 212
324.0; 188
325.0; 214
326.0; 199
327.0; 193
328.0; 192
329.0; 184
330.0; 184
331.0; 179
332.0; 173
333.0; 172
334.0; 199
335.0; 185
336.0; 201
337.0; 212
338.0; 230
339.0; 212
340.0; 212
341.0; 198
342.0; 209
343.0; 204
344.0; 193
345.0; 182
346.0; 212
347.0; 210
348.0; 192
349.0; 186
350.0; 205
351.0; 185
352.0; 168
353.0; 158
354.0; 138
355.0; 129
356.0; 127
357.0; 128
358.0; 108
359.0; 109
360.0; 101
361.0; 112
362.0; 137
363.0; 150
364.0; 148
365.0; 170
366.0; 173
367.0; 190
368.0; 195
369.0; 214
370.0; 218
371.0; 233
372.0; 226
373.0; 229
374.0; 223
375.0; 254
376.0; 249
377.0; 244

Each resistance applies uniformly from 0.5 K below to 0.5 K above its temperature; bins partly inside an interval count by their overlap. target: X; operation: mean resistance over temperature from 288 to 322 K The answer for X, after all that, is 243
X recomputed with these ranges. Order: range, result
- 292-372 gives 204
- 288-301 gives 253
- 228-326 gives 196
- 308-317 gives 239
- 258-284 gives 144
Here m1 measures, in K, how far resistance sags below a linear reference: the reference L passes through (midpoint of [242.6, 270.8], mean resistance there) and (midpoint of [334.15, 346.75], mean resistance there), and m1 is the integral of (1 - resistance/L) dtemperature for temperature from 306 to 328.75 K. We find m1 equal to -4.0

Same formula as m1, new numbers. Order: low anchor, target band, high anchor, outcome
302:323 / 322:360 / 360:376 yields 5.5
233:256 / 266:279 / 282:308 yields 4.6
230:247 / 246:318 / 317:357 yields -2.8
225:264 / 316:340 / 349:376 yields -4.1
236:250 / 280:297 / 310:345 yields -2.3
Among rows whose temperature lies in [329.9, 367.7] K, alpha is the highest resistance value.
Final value 230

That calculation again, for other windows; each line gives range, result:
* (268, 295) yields 284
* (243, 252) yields 208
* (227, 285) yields 225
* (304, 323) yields 266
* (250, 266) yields 198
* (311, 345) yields 246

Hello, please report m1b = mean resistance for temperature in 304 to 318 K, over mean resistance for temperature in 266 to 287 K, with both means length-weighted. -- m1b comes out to 1.6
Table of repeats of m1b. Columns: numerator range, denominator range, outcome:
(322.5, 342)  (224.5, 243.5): 1.02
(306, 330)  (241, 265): 1.31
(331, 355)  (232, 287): 1.17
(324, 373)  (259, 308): 0.94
